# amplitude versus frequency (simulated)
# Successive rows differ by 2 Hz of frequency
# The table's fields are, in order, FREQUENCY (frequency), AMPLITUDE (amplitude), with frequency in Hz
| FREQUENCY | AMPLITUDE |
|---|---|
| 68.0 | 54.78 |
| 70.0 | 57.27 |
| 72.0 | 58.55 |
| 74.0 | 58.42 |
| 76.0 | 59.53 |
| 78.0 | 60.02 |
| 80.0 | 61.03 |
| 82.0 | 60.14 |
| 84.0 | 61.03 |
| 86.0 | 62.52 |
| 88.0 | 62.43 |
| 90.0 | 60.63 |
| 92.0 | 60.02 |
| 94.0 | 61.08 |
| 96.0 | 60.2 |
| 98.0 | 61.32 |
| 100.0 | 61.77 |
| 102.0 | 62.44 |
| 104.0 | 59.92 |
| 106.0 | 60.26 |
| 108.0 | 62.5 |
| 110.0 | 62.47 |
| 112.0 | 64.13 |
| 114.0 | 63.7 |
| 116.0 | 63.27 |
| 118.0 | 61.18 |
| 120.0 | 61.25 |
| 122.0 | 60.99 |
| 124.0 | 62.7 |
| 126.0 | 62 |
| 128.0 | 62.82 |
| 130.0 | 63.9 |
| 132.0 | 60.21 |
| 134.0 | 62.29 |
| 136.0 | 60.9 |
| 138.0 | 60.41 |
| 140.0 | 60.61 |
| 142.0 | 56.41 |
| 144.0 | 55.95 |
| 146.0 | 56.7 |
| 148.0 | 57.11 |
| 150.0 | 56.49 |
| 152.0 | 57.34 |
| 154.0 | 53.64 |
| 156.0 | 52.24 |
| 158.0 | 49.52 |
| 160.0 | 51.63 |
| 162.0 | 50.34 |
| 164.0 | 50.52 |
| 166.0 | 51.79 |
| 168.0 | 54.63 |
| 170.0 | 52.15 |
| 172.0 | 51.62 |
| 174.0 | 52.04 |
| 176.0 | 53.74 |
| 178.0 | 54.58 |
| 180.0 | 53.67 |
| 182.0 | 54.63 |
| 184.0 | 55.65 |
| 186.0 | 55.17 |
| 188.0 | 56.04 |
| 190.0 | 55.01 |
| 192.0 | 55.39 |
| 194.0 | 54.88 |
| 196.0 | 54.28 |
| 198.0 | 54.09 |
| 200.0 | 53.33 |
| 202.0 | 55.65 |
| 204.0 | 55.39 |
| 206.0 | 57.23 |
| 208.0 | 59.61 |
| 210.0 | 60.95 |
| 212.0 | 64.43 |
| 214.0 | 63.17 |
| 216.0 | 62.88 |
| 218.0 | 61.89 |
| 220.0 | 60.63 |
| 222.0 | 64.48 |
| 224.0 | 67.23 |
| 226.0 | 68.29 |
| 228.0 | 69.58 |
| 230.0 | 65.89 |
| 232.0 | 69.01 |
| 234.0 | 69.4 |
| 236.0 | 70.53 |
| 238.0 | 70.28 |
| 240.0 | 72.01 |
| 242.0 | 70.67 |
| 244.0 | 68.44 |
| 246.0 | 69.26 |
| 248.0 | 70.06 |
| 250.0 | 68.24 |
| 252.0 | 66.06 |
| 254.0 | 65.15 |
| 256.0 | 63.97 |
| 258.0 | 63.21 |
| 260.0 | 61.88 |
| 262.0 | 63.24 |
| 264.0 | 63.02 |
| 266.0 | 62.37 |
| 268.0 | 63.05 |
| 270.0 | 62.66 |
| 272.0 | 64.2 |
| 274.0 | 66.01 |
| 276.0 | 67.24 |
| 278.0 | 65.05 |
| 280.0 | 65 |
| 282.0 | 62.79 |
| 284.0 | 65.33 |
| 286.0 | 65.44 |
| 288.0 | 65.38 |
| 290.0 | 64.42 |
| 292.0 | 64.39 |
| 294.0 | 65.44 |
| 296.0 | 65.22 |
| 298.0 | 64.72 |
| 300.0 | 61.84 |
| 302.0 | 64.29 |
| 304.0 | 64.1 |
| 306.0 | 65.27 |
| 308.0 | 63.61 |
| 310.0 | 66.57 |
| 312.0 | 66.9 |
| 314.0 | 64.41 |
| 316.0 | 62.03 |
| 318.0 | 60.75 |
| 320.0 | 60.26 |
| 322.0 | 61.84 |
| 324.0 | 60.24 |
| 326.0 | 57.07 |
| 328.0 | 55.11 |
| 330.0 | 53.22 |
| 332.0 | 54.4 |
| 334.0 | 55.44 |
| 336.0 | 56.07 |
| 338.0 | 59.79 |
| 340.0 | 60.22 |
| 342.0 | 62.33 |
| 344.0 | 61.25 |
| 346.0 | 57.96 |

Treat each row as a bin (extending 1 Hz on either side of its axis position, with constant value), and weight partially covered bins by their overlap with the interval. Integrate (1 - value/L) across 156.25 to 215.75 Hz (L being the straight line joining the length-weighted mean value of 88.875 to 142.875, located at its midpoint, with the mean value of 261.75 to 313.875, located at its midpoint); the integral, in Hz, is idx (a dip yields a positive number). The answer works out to 7.4 Hz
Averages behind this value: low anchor 61.5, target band 54.9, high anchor 64.5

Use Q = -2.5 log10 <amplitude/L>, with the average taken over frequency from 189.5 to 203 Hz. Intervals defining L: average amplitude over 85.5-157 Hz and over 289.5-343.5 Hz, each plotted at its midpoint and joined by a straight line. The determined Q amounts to 0.116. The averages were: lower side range 60.4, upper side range 61.5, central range 54.6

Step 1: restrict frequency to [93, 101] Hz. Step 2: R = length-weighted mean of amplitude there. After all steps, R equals 61.1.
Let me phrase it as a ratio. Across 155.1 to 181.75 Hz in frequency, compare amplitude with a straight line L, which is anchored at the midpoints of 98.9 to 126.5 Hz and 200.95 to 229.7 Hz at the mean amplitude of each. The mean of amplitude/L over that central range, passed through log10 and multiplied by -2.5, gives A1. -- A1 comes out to 0.19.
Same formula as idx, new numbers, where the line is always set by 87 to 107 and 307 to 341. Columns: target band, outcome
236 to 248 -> -2.0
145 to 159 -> 1.4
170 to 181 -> 1.4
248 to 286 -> -2.8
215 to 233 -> -1.5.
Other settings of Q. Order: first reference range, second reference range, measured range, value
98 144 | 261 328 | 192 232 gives 0.032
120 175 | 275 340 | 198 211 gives 0.035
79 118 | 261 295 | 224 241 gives -0.091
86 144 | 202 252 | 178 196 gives 0.167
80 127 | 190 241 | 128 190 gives 0.119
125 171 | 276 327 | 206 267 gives -0.086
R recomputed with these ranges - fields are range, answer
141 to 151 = 56.5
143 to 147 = 56.3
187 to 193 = 55.5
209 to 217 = 62.9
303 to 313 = 65.3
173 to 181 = 53.5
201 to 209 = 57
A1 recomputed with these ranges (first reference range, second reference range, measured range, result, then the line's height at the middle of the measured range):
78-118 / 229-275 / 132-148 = 0.07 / 62.9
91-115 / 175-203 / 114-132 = -0.04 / 60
